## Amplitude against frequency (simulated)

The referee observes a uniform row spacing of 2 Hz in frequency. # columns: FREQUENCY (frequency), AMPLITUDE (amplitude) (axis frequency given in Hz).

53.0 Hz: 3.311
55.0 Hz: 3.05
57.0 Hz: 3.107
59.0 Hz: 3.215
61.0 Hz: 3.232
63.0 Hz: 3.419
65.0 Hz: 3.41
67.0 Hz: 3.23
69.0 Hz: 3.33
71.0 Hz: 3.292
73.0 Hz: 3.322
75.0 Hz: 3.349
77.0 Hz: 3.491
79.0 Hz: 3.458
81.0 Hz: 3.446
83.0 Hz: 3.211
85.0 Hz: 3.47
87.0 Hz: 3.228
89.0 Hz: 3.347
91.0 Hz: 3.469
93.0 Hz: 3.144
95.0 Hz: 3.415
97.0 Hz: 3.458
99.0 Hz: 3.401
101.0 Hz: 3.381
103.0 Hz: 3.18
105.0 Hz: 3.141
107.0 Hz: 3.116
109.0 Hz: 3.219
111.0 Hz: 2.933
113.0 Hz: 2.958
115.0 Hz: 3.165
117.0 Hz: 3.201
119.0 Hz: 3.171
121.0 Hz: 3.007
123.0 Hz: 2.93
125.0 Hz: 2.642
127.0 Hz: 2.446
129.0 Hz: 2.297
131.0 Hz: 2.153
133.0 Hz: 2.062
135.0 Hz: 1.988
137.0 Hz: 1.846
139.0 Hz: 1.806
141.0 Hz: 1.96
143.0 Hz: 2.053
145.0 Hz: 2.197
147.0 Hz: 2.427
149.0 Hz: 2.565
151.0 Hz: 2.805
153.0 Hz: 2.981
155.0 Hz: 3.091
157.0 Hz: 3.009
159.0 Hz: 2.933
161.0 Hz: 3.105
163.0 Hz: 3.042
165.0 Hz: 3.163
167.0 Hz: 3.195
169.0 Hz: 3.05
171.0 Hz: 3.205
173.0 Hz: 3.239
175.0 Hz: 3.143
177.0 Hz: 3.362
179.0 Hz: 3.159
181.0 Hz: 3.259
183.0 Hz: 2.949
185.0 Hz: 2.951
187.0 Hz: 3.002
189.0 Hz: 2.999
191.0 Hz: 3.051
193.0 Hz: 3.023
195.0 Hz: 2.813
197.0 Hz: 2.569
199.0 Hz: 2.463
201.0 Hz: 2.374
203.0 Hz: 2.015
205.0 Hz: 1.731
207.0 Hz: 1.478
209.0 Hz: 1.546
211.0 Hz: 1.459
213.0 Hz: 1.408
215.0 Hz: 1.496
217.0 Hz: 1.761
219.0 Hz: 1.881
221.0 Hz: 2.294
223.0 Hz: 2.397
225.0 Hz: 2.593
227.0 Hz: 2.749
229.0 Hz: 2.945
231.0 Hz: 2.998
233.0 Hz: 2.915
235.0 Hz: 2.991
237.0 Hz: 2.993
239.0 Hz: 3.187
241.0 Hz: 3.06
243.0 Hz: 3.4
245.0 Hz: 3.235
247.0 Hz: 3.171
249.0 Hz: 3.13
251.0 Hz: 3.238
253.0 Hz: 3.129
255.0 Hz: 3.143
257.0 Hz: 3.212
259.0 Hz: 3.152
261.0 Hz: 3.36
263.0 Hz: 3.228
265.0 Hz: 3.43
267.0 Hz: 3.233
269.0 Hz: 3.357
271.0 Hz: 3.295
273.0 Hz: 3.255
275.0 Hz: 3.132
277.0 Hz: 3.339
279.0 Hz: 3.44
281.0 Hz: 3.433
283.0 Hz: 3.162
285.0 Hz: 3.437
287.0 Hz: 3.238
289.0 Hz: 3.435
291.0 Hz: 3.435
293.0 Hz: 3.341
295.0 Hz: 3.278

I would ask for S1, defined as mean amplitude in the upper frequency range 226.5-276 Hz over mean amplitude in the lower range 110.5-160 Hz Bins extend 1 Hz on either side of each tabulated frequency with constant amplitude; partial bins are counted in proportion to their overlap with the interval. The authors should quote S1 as 1.2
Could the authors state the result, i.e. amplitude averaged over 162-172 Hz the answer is 3.13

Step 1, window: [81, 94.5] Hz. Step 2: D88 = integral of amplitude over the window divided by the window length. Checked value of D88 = 3.33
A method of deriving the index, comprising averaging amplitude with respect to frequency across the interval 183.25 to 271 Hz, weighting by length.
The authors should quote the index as 2.72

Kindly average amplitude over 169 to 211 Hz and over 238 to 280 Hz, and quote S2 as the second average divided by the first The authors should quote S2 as 1.20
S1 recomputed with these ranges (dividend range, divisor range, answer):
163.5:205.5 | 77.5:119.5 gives 0.89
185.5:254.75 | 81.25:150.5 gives 0.91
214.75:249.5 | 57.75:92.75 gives 0.82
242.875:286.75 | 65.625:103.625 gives 0.97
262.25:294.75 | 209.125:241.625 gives 1.38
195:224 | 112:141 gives 0.77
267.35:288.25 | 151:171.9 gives 1.08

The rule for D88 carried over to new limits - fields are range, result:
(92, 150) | 2.73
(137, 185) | 2.84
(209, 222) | 1.7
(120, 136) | 2.44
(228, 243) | 3.04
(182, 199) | 2.89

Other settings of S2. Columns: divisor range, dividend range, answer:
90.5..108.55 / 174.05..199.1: 0.91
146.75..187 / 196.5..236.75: 0.73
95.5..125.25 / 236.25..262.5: 1.01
